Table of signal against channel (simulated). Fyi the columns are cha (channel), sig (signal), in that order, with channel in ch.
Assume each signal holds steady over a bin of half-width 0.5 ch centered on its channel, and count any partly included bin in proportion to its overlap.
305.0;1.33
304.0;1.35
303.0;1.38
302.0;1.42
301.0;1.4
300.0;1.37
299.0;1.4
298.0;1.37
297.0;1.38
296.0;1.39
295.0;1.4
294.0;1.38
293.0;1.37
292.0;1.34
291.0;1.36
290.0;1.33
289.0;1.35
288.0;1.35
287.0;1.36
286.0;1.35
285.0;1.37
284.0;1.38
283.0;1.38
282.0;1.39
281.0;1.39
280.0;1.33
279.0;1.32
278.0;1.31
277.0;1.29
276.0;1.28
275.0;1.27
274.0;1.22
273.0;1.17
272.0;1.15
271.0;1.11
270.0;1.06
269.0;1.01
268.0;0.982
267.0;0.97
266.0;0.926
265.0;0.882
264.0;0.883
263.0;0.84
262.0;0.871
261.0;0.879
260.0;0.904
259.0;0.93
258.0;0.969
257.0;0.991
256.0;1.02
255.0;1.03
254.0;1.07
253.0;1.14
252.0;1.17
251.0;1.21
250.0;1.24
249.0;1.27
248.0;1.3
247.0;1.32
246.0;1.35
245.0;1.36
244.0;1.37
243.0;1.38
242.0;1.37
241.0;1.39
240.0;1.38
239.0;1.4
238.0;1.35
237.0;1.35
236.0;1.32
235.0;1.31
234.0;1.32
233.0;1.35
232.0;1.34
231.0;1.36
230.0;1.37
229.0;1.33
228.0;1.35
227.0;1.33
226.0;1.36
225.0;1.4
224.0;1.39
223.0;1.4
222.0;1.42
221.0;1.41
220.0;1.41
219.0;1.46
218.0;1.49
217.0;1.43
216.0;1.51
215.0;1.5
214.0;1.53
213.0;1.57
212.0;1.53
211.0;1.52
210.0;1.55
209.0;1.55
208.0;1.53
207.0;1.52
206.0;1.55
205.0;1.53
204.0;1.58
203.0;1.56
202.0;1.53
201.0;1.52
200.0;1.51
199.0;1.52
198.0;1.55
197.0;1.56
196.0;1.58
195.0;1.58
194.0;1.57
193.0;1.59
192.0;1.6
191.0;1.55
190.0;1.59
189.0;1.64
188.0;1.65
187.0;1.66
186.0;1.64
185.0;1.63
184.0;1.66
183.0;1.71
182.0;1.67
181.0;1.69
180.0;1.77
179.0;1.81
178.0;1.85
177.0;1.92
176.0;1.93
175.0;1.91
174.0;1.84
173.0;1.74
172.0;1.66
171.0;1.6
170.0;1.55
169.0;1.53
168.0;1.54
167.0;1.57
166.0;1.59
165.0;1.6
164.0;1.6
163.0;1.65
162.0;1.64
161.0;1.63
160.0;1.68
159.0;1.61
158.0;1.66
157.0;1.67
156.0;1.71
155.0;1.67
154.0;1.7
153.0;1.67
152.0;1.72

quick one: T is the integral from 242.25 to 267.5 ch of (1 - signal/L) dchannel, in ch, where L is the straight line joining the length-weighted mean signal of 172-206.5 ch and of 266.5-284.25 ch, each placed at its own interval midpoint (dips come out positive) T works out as 4.5 ch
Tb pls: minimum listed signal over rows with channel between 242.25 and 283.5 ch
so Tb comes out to 0.84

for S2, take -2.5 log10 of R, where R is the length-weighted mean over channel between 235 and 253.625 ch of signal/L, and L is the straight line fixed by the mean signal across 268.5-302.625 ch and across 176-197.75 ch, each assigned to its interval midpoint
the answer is 0.12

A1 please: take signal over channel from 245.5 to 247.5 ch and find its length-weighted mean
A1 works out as 1.33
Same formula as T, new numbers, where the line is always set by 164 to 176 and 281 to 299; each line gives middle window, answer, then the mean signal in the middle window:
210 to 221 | 0.4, 1.49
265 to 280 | 2.8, 1.14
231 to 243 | 1.1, 1.35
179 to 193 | -0.3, 1.65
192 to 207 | 0.3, 1.55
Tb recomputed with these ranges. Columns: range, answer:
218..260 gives 0.904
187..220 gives 1.41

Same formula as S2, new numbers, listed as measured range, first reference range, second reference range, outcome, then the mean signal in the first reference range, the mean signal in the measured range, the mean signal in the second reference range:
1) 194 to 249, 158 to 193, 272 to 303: 0.073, 1.67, 1.44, 1.34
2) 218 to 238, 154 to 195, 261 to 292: 0.039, 1.67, 1.37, 1.19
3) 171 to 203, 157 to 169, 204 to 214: -0.058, 1.61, 1.66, 1.54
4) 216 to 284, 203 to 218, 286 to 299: 0.173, 1.53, 1.24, 1.37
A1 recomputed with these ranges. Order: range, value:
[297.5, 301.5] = 1.39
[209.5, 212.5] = 1.53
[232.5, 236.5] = 1.32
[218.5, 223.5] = 1.42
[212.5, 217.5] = 1.51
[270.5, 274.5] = 1.16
